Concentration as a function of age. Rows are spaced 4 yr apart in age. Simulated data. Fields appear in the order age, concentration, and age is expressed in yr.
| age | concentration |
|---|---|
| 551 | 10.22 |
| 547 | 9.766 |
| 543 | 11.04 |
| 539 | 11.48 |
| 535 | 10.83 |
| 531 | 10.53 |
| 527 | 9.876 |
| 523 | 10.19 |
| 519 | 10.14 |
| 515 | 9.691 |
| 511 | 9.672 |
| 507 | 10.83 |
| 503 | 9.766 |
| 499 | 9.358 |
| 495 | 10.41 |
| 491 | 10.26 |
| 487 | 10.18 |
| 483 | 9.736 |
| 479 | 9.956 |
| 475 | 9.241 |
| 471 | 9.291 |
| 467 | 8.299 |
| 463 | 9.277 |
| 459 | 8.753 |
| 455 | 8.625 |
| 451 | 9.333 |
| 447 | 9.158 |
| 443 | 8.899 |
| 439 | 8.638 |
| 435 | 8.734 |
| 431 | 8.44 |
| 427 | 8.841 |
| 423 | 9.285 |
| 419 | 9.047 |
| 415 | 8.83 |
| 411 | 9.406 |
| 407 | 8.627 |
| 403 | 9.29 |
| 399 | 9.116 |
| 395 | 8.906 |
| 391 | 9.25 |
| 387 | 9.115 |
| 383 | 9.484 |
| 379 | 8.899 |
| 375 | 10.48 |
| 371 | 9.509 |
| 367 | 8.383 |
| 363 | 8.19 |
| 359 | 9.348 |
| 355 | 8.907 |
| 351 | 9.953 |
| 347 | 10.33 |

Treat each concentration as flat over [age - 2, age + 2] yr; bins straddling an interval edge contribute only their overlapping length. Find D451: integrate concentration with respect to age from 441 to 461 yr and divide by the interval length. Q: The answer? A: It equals 8.95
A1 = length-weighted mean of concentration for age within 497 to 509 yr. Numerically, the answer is 9.98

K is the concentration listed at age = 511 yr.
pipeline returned 9.672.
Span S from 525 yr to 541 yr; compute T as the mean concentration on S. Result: 10.7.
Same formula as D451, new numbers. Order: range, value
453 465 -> 8.88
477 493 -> 10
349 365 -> 9.1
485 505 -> 9.99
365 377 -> 9.46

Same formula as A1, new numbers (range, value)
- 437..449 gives 8.9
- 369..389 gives 9.5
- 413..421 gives 8.94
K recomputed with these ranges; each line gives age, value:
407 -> 8.627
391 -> 9.25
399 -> 9.116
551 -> 10.22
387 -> 9.115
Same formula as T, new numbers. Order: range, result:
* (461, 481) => 9.21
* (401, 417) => 9.04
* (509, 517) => 9.68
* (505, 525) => 10.1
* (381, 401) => 9.17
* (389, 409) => 9.04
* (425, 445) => 8.71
